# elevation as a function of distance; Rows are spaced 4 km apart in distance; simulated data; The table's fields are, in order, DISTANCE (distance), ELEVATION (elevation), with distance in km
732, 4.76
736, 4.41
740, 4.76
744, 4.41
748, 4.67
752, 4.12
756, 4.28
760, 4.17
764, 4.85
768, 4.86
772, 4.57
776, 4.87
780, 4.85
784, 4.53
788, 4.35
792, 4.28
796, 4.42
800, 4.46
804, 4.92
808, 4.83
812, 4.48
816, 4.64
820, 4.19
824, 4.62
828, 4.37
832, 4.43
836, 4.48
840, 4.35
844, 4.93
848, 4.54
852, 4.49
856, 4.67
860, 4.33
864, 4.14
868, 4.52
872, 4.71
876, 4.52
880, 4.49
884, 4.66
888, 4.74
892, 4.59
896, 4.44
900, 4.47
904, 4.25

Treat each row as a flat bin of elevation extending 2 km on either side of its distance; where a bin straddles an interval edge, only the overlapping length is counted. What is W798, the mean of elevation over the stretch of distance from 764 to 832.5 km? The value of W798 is 4.58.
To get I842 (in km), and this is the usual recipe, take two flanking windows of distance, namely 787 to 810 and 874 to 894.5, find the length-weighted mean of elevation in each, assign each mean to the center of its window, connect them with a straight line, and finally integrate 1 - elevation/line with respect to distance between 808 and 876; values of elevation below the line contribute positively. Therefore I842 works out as 1.0 km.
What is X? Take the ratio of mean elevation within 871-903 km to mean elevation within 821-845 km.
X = 1.01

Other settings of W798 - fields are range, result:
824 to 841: 4.44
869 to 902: 4.58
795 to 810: 4.67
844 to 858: 4.62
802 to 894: 4.55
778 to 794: 4.5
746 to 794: 4.53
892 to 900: 4.49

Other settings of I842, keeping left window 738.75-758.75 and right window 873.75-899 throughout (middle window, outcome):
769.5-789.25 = -0.9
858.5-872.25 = 0.5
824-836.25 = 0.2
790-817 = -0.5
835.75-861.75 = -0.1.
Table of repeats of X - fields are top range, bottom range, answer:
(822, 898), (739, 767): 1.01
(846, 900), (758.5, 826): 0.99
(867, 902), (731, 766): 1.02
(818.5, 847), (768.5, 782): 0.94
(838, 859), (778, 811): 1.00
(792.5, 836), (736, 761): 1.03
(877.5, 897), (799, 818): 0.98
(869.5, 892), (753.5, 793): 1.01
